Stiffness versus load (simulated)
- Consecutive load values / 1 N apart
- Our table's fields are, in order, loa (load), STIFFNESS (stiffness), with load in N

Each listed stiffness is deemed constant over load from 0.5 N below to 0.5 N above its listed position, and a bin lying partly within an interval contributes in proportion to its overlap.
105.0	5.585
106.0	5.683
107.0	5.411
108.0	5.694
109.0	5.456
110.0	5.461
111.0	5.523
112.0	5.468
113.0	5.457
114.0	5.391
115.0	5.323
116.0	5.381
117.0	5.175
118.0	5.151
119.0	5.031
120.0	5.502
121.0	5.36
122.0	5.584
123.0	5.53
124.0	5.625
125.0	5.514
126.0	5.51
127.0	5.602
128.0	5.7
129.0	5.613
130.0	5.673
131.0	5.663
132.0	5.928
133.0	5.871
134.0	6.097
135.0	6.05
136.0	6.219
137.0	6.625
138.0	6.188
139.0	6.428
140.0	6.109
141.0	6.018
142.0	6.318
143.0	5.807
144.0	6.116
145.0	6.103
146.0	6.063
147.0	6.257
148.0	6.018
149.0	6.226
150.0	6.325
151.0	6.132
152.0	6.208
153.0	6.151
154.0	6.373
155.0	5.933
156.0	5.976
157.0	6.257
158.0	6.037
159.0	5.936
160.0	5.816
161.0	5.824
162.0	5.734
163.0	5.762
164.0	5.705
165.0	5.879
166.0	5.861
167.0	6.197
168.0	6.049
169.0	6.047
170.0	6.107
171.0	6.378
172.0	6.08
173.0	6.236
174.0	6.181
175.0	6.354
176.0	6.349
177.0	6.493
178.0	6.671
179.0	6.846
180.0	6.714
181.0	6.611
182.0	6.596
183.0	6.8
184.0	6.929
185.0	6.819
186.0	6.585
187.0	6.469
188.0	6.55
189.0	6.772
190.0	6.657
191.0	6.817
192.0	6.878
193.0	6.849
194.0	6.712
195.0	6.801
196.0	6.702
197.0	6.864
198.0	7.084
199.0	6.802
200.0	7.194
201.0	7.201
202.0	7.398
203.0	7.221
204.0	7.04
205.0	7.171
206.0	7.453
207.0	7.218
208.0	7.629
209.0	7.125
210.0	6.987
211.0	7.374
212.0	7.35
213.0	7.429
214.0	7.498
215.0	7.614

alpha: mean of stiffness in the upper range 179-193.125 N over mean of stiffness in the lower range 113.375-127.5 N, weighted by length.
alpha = 1.24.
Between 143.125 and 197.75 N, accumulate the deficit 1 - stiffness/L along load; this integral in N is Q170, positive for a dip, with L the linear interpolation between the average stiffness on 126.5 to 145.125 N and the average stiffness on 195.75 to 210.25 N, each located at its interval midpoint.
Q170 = 2.2 N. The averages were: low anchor 6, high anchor 7.15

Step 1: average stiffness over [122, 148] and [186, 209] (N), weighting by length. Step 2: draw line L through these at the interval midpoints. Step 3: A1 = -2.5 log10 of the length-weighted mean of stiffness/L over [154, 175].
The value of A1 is 0.07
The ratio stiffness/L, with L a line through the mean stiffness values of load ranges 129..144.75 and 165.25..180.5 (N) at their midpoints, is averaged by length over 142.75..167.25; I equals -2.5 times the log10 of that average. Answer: 0.03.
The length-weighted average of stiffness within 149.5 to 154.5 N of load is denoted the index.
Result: 6.24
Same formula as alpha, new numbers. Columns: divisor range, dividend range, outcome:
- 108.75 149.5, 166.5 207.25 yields 1.16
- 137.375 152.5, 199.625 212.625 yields 1.18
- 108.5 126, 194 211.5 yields 1.32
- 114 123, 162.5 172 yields 1.13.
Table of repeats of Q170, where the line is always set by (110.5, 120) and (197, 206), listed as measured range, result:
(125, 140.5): -0.64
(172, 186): 0.22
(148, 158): -0.06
